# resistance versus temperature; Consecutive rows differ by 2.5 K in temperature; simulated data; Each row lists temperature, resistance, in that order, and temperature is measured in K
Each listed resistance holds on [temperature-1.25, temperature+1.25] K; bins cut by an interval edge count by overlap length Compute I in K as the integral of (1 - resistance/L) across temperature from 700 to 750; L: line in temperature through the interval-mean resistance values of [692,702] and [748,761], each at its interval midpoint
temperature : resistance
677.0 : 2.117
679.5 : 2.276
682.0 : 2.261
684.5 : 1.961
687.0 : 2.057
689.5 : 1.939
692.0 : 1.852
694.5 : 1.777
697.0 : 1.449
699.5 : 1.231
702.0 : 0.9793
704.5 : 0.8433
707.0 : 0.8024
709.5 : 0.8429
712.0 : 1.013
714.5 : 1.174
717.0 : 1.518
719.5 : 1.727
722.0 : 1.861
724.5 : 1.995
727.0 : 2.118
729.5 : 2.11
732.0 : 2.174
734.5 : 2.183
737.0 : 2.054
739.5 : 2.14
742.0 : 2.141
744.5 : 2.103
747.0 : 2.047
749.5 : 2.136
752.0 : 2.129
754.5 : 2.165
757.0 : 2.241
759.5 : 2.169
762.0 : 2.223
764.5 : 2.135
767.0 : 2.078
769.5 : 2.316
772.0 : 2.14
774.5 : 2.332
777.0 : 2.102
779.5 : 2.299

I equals 4.3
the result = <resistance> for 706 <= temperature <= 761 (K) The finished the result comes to 1.86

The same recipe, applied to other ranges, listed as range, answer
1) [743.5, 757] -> 2.13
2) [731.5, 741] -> 2.13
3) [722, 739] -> 2.09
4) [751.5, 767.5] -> 2.17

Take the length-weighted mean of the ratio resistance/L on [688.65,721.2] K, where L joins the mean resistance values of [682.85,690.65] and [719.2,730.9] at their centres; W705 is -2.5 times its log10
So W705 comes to 0.45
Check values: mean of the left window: 2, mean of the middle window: 1.32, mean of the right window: 1.98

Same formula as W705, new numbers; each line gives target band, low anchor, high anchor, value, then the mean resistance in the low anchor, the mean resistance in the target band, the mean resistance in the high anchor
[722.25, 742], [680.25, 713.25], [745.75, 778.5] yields -0.14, 1.47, 2.1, 2.17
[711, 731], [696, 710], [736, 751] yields -0.12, 1.03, 1.7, 2.1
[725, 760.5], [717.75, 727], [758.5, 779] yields -0.06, 1.88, 2.13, 2.19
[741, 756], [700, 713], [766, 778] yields -0.22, 0.913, 2.12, 2.2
